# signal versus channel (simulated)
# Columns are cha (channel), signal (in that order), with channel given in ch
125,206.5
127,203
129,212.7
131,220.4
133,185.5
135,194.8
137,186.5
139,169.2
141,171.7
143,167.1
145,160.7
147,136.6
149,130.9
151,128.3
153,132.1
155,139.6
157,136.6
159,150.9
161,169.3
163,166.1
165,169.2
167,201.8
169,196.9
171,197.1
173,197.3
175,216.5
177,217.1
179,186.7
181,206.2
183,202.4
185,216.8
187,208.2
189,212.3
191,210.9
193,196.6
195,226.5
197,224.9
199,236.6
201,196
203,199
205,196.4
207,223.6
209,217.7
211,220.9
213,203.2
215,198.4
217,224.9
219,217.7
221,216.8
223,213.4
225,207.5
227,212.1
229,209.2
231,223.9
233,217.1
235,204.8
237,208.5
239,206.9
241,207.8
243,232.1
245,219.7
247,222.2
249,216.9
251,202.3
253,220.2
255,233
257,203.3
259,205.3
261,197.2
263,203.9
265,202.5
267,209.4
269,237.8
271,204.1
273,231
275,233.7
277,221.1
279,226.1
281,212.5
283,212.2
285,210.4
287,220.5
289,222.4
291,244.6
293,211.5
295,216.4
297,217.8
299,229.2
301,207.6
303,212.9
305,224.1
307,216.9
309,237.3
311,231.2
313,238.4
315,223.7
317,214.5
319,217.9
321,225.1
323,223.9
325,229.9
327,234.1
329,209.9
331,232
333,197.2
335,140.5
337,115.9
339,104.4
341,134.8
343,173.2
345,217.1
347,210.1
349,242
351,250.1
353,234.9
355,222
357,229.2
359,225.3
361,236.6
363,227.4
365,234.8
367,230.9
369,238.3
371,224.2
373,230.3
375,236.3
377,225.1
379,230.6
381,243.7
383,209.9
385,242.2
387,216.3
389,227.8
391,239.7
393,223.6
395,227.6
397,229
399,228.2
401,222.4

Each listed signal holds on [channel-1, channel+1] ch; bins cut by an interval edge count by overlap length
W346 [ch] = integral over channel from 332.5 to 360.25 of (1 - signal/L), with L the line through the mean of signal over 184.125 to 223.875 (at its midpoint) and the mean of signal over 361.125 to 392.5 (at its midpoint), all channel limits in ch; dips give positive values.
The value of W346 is 4.2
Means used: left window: 213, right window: 231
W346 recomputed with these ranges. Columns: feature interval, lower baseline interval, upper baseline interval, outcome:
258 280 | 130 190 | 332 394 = -2.0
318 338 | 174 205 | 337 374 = 0.9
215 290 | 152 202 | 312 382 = -4.8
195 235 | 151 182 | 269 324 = -4.1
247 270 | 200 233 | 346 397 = 0.4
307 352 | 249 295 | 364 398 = 3.7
